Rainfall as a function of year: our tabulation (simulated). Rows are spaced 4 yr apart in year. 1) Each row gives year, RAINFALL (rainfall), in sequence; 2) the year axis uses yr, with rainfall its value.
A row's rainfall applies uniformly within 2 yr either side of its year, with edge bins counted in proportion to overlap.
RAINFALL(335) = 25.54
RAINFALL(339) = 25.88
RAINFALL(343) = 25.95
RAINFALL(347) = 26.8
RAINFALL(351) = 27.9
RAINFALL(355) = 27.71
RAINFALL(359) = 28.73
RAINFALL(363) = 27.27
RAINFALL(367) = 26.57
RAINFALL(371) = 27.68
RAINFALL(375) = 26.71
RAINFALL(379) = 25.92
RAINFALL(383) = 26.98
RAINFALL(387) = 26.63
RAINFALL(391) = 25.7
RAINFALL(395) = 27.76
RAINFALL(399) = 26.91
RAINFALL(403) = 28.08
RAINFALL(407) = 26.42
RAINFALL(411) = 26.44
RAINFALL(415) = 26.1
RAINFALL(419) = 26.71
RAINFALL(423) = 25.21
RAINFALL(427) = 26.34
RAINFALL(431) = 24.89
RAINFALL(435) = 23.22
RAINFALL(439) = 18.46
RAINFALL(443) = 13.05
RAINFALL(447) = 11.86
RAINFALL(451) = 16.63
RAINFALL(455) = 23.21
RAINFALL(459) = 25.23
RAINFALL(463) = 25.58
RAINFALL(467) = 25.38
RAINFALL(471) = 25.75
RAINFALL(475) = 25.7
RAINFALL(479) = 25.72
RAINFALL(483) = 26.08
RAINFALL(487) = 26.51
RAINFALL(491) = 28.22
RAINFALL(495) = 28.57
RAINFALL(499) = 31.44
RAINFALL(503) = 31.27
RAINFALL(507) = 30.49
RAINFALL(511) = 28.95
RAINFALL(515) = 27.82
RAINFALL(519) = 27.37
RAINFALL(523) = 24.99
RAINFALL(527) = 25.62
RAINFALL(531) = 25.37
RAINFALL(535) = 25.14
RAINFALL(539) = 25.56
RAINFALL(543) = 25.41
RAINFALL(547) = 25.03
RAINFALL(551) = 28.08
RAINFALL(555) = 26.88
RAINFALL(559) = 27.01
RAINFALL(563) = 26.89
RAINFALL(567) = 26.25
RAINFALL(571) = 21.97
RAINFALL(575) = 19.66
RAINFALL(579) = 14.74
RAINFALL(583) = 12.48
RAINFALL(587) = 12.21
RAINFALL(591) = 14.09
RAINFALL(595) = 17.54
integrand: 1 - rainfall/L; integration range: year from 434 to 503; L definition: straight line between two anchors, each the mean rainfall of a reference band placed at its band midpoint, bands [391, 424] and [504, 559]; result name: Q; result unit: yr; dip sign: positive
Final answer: 7.6 yr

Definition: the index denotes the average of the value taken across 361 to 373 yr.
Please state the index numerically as 27.2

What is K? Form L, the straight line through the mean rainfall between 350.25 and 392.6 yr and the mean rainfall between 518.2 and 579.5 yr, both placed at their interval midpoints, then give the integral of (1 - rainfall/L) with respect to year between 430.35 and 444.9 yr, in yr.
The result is 3.8 yr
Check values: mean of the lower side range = 27.1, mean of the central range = 19.5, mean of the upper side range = 24.9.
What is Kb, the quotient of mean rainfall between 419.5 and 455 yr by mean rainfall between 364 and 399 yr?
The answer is 0.8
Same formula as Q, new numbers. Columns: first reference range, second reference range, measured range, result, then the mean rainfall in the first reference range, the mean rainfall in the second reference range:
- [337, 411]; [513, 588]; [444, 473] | 4.3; 27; 23.8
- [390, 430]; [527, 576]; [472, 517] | -4.1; 26.5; 25.4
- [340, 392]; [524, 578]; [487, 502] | -2.0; 27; 25.1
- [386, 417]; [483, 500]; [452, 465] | 1.7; 26.8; 28.2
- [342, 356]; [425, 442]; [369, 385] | -0.7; 27.1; 22.6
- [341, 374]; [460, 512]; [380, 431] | 1.7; 27.3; 27.6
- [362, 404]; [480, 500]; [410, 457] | 9.6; 26.9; 27.9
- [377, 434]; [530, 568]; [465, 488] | 0.4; 26.4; 26.2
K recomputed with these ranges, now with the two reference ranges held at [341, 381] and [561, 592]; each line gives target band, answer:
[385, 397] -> -0.3 yr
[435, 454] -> 6.0 yr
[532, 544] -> -3.1 yr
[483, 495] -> -2.9 yr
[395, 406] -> -0.8 yr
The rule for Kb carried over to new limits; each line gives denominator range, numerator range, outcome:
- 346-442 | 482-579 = 1.01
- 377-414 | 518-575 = 0.96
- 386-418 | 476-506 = 1.06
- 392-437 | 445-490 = 0.90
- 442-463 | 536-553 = 1.37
